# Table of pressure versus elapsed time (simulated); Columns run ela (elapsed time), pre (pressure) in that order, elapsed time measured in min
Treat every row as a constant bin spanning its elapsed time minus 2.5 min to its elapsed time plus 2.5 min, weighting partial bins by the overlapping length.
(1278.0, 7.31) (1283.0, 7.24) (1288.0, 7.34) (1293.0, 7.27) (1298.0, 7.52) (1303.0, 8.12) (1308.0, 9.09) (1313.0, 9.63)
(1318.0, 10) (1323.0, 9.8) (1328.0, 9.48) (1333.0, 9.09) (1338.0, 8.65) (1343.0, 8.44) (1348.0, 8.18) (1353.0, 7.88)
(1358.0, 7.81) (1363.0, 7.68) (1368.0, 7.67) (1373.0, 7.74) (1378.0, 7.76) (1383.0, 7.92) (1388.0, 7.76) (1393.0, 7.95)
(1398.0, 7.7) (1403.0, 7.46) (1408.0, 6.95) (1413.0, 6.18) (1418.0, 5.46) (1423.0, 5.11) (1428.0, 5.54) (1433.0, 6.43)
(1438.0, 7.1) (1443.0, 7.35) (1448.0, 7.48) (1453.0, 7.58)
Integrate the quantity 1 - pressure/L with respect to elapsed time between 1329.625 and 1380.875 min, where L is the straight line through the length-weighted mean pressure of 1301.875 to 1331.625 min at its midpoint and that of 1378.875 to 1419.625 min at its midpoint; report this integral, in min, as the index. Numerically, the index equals 1.7 min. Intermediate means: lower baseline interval 9.4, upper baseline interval 7.23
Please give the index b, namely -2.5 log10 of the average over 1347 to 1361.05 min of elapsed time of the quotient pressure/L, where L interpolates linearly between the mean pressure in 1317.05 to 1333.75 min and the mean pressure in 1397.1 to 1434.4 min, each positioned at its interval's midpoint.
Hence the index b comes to 0.08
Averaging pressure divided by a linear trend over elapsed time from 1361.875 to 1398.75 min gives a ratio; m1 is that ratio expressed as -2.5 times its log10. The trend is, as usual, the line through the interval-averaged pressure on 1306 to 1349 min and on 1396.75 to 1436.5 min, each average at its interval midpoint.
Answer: -0.04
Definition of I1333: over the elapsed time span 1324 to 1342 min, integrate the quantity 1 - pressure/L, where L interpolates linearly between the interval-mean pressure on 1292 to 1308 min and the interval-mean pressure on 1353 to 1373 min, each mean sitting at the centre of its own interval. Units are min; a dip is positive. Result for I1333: -2.9 min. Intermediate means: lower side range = 7.9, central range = 9.08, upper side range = 7.74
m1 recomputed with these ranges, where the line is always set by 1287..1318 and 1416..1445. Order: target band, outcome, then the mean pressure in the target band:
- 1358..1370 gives -0.059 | 7.7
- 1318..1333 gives -0.205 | 9.61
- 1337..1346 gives -0.110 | 8.51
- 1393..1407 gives -0.137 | 7.58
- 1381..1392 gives -0.139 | 7.85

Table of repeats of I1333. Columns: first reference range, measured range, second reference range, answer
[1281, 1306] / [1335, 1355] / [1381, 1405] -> -1.7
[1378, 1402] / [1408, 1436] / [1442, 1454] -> 6.4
